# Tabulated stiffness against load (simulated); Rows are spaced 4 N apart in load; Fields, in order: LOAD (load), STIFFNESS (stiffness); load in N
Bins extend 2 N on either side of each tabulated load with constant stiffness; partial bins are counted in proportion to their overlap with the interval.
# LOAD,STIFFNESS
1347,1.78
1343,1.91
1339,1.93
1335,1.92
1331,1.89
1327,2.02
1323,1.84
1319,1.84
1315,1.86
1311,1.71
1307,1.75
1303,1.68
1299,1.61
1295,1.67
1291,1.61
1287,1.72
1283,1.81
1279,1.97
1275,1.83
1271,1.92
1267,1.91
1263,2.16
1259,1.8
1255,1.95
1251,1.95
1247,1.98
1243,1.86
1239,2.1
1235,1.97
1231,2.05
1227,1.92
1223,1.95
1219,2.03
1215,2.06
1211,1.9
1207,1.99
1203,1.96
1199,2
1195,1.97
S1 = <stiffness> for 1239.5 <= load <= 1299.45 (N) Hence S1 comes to 1.86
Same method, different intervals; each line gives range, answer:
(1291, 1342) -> 1.8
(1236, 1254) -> 1.97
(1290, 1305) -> 1.64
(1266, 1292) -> 1.83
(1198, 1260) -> 1.97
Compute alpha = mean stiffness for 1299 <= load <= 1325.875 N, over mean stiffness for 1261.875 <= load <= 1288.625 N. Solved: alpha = 0.94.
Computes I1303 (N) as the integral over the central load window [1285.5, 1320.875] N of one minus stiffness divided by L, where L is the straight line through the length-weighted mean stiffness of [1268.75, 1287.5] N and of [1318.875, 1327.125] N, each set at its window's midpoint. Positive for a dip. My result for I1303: 3.0 N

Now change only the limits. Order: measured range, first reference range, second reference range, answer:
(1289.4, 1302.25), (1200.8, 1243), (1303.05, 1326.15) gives 1.4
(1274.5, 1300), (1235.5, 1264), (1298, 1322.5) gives 1.2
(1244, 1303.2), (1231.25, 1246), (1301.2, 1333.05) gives 2.2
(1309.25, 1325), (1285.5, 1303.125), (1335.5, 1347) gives -0.4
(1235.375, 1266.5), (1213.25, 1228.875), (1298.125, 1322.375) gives -1.0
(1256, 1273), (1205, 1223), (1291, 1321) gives -1.0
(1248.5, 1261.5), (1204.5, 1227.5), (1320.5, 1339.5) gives 0.3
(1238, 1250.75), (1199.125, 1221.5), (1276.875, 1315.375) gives -0.5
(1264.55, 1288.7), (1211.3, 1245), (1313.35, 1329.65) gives 0.9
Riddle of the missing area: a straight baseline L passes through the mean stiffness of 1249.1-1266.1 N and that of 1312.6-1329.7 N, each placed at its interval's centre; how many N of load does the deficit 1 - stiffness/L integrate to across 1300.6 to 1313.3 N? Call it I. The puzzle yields 1.3 N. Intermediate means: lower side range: 1.96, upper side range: 1.89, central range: 1.71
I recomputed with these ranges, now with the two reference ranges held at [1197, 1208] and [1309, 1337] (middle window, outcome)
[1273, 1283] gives 0.15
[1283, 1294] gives 1.21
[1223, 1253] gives -0.38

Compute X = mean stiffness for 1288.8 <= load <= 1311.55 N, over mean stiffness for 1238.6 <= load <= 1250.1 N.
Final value 0.9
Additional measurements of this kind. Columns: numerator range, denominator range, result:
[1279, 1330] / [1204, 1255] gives 0.90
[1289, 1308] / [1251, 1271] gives 0.85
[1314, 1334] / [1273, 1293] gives 1.06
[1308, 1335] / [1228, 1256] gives 0.94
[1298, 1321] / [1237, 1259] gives 0.89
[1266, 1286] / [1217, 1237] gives 0.95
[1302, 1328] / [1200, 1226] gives 0.91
